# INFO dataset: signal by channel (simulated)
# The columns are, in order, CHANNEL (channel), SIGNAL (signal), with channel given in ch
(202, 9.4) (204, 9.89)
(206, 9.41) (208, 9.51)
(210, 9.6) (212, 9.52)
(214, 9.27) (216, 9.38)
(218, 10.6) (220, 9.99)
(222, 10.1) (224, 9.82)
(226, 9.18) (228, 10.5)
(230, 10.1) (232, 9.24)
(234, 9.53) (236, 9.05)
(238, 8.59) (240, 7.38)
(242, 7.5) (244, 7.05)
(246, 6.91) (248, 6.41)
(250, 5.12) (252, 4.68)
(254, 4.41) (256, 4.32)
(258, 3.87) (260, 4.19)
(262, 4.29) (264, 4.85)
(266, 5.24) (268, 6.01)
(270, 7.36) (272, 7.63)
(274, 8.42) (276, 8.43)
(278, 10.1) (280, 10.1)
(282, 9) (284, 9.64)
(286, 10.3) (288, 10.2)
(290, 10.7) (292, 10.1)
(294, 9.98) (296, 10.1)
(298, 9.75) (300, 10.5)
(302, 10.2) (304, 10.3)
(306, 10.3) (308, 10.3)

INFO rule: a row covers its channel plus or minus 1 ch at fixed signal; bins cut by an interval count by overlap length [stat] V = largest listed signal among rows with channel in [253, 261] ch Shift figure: 4.41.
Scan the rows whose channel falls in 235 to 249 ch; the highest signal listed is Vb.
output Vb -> 9.05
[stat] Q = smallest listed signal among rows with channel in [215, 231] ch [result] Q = 9.18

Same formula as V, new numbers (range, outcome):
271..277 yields 8.43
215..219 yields 10.6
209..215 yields 9.6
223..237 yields 10.5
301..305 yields 10.3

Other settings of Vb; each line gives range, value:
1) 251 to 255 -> 4.68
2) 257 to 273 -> 7.63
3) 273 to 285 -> 10.1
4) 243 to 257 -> 7.05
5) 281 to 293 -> 10.7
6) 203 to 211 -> 9.89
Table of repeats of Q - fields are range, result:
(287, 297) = 9.98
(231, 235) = 9.24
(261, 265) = 4.29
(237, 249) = 6.41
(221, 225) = 9.82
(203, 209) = 9.41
